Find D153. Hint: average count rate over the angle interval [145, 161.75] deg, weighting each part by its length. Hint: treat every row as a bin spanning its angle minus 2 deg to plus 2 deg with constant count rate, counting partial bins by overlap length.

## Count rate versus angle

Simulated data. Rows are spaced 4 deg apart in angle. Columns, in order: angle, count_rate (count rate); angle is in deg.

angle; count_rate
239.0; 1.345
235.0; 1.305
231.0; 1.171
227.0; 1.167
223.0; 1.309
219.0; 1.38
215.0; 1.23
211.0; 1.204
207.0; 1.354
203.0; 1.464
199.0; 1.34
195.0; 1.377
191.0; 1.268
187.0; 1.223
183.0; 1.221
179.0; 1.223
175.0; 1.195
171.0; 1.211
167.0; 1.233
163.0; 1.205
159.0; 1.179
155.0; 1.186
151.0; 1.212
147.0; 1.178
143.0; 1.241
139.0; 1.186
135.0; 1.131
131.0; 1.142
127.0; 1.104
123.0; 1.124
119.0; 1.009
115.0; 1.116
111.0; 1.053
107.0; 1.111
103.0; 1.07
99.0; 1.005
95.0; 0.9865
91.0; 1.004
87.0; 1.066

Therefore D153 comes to 1.19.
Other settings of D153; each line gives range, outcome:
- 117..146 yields 1.14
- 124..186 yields 1.19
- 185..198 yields 1.29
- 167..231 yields 1.27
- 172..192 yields 1.22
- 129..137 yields 1.14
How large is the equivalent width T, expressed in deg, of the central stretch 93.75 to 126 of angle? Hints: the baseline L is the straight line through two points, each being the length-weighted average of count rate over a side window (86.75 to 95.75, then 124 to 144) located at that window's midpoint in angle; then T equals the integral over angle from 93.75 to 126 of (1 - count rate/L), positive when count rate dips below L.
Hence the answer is 0.4 deg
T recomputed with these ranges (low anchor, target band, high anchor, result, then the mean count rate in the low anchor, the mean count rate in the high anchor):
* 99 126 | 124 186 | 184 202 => 0.4 deg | 1.08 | 1.31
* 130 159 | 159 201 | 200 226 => 0.2 deg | 1.18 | 1.32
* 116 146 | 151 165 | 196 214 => 0.2 deg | 1.13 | 1.34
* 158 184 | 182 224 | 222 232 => -3.4 deg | 1.21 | 1.21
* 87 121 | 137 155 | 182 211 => -0.5 deg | 1.05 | 1.32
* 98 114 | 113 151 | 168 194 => -0.6 deg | 1.07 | 1.23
